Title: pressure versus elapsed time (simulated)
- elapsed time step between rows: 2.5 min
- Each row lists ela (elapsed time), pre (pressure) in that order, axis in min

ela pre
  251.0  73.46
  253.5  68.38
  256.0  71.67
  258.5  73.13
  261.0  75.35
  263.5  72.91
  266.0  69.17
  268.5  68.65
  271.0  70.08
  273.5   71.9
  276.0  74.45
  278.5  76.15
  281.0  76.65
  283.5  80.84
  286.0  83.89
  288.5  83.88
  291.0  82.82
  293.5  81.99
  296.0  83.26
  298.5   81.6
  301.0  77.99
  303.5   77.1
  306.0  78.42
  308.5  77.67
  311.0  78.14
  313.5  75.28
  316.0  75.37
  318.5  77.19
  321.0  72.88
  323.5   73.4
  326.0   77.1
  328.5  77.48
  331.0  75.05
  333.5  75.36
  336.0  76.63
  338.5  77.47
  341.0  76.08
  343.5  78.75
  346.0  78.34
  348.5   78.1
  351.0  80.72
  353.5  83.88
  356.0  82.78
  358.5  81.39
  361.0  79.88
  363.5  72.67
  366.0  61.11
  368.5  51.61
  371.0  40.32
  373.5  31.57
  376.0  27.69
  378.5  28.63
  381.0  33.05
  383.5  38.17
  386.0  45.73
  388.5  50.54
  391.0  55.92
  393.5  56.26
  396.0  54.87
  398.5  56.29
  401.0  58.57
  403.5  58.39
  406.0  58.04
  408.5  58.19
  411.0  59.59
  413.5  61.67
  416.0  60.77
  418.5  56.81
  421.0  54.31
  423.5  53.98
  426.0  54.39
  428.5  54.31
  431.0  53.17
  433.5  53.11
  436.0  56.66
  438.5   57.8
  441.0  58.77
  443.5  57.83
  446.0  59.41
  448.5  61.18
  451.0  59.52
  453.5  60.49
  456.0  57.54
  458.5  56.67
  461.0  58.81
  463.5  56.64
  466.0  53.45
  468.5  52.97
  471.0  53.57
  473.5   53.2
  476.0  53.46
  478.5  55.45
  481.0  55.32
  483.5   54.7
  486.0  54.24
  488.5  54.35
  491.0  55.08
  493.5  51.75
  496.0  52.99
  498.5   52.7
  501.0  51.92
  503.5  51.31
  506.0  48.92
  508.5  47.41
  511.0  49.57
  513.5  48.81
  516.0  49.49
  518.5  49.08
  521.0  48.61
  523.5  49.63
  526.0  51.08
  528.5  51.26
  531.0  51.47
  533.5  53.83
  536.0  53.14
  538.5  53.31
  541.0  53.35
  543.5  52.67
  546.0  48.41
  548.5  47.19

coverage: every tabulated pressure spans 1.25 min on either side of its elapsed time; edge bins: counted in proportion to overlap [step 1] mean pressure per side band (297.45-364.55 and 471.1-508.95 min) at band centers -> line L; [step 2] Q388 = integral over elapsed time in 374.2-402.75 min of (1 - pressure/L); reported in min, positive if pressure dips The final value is 9.4 min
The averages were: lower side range 77.7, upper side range 53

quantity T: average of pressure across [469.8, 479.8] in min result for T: 53.9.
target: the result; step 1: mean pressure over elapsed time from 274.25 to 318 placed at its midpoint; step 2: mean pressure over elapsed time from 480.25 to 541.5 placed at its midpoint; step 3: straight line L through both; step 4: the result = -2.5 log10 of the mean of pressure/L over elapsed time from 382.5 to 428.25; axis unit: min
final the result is 0.18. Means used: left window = 79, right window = 51.7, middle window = 55.2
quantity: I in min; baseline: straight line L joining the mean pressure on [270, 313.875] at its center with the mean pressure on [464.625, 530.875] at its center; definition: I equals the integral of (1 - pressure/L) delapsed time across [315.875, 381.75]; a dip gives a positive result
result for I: 3.6 min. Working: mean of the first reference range 78.6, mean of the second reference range 51.9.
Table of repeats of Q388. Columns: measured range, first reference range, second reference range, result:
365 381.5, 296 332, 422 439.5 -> 6.7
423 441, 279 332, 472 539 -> 1.9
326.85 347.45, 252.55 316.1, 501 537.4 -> -1.8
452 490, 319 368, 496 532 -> 0.9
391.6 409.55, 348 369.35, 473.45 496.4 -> 2.9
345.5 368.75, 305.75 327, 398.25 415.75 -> -2.6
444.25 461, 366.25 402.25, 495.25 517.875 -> -3.8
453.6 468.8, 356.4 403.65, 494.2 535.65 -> -1.6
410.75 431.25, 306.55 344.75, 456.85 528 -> 2.0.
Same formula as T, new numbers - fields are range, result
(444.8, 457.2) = 59.6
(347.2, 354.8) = 80.9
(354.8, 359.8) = 82.1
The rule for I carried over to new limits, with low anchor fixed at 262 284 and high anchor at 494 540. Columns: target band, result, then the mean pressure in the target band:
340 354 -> -2.68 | 79.1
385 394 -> 1.52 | 51.9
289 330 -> -4.82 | 78.1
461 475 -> 0.24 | 54.4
